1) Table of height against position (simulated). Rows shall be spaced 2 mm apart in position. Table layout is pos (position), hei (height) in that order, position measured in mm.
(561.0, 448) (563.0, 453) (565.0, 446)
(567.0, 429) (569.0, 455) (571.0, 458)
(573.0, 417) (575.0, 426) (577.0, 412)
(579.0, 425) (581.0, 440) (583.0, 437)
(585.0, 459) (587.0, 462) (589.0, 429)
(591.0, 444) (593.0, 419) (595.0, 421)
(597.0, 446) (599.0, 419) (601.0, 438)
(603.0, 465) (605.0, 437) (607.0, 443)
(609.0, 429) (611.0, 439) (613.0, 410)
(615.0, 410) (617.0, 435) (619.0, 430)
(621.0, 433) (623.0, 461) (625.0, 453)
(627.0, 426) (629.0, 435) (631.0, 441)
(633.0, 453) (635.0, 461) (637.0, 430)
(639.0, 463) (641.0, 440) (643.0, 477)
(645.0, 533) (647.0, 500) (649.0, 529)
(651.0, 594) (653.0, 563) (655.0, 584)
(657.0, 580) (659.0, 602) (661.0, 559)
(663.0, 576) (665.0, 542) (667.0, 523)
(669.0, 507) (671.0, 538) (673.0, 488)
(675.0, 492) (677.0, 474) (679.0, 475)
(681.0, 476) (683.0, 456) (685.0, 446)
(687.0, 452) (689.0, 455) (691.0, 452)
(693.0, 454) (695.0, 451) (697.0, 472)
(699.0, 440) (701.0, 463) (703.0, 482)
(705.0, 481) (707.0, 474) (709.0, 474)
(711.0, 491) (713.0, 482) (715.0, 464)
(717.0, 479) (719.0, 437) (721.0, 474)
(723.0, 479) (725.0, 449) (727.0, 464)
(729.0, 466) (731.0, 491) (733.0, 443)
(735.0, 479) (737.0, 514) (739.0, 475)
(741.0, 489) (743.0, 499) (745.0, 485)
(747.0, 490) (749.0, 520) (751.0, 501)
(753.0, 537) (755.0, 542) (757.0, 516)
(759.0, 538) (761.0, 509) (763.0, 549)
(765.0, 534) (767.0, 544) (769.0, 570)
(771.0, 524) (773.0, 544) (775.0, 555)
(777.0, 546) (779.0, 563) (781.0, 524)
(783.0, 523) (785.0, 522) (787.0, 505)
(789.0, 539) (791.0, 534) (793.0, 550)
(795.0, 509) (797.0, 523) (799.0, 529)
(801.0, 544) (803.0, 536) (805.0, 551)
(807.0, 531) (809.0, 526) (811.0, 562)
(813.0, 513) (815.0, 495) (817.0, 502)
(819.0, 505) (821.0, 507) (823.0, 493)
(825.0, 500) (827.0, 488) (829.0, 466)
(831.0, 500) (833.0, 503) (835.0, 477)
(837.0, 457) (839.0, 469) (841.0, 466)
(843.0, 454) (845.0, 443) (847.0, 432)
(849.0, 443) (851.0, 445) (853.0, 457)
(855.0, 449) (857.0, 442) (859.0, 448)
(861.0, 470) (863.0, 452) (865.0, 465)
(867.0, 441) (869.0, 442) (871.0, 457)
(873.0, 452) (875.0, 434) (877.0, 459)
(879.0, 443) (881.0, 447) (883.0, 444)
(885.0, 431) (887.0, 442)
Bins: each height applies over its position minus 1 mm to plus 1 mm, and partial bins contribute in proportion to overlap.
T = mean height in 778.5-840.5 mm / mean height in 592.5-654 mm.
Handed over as 1.13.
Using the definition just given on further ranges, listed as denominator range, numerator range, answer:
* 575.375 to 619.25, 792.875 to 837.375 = 1.18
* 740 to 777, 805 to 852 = 0.93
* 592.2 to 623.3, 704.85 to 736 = 1.09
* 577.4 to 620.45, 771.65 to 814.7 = 1.23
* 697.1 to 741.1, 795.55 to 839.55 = 1.08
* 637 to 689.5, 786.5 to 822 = 1.03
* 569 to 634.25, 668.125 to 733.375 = 1.08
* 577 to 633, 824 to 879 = 1.05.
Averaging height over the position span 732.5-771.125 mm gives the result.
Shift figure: 514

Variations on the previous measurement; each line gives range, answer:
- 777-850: 506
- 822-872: 462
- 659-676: 532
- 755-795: 536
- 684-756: 476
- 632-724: 492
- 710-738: 472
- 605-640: 438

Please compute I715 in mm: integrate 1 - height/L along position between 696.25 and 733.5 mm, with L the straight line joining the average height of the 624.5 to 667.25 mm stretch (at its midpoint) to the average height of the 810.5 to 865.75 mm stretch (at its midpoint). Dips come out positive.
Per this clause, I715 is 2.0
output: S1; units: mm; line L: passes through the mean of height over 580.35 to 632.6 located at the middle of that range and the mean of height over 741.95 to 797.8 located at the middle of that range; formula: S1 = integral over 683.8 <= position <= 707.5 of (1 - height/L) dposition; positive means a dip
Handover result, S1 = 1.3 mm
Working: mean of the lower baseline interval 437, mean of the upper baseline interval 528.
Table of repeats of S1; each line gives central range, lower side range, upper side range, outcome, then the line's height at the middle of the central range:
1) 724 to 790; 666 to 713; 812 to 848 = -4.9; 478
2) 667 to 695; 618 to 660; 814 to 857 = 0.6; 486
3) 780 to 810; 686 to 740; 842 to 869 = -4.8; 457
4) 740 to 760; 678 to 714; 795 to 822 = -0.7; 494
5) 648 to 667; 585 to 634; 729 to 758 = -4.5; 459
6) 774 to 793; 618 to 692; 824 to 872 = -2.6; 471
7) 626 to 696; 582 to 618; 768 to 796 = -3.9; 469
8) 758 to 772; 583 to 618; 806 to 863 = -2.2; 467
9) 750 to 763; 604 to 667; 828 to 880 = -1.6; 468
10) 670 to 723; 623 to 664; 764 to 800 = 4.7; 516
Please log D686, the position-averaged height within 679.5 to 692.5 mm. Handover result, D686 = 457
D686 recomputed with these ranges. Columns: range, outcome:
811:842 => 492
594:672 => 480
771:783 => 543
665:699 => 477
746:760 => 521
